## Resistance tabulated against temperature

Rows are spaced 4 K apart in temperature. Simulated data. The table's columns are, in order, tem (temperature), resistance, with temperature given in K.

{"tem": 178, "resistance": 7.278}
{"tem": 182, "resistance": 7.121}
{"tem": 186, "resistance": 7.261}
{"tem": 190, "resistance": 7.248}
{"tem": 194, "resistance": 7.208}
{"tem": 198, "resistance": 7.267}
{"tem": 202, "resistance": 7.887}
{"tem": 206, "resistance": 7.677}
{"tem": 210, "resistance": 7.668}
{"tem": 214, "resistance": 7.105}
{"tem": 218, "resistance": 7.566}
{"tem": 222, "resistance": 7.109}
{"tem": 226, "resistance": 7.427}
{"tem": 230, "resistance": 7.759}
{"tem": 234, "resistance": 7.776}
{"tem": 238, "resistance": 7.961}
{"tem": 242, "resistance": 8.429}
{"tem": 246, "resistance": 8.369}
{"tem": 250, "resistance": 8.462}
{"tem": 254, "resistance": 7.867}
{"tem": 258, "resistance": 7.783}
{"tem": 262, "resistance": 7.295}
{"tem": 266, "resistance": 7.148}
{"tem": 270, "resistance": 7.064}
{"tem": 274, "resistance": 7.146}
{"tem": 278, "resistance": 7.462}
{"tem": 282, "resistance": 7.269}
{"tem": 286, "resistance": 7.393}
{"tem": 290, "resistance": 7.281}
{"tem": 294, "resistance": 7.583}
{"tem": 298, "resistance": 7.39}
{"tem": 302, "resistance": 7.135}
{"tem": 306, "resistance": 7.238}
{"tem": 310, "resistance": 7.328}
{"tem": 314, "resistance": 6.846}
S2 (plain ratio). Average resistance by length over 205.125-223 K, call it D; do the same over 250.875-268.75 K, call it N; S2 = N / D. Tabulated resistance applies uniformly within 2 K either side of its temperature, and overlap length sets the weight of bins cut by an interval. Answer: 1.02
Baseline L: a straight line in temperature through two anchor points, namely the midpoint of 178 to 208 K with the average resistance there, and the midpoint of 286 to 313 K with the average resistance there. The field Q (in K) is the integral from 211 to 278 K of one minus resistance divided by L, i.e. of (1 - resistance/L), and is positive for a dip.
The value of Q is -2.7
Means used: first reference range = 7.37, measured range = 7.64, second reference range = 7.31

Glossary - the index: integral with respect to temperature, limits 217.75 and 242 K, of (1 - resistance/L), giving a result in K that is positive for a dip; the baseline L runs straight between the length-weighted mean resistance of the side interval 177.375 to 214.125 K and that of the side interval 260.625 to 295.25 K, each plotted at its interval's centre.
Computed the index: -1.1 K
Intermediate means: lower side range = 7.39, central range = 7.67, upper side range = 7.29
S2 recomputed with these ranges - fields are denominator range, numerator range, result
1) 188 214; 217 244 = 1.03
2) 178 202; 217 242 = 1.05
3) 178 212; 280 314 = 0.99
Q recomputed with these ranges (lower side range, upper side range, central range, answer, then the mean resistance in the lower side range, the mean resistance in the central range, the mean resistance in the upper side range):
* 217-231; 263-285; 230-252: -2.4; 7.44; 8.16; 7.23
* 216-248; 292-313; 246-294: 0.2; 7.8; 7.51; 7.31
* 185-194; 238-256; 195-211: -0.2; 7.24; 7.6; 8.25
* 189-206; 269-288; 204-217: -0.1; 7.44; 7.49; 7.28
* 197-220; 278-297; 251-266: -0.4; 7.54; 7.64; 7.39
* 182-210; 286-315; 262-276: 0.3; 7.42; 7.14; 7.28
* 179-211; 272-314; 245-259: -1.5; 7.4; 8.13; 7.3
